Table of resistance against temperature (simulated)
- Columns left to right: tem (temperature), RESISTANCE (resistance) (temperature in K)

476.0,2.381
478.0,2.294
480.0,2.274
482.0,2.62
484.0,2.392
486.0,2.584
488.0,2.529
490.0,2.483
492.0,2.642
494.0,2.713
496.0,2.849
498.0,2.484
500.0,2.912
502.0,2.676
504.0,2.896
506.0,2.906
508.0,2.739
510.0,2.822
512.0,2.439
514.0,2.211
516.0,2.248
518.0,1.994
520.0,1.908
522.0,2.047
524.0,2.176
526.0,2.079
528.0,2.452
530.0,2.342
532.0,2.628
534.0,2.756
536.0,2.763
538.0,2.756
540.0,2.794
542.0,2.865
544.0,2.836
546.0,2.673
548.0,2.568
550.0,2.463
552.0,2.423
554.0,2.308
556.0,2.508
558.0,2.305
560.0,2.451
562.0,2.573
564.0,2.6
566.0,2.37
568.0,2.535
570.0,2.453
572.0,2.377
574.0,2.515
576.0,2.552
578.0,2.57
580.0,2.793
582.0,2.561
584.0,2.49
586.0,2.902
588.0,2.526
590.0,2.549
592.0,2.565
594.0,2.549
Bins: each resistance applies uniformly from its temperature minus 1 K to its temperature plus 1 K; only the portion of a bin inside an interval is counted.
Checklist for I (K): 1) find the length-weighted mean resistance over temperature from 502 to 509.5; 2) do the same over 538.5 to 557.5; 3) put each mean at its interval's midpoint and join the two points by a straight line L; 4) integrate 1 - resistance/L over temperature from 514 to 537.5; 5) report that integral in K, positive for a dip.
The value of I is 3.5 K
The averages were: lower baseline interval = 2.82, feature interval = 2.31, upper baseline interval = 2.6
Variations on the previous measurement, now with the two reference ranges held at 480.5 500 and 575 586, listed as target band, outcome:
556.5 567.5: 0.63 K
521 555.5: 1.12 K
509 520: 1.27 K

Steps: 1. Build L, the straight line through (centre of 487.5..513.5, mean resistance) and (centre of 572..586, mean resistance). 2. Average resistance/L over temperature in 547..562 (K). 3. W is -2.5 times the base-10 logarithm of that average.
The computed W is 0.08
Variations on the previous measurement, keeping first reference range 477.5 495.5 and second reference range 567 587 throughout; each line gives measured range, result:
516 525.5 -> 0.229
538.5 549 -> -0.079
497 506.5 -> -0.098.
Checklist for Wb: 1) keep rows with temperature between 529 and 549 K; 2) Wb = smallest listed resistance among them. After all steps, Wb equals 2.342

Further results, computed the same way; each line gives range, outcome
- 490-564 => 1.908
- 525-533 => 2.079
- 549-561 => 2.305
